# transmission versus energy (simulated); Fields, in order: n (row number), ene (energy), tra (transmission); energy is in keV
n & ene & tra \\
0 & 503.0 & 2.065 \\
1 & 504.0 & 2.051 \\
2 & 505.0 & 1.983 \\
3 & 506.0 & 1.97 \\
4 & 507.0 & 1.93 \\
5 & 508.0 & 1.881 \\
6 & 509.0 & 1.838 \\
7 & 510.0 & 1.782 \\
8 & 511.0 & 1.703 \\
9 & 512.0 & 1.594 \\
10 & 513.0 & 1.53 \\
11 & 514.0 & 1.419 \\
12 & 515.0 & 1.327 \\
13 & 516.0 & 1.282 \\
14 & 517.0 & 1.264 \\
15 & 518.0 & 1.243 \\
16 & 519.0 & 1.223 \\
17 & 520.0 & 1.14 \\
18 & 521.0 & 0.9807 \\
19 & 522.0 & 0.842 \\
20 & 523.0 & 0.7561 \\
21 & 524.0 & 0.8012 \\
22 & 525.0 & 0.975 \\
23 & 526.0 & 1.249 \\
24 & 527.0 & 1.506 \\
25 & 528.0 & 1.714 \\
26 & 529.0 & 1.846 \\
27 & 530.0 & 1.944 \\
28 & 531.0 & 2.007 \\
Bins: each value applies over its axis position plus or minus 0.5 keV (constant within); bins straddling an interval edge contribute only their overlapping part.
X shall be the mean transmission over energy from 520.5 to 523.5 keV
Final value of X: 0.86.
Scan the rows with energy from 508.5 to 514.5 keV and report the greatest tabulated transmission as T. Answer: 1.838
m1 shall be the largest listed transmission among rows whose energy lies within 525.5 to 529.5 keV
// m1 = 1.846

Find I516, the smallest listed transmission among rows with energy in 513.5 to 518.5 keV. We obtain 1.243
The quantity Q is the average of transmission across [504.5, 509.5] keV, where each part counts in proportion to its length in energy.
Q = 1.92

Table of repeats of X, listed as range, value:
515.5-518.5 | 1.26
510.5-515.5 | 1.51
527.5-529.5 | 1.78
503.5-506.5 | 2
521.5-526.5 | 0.925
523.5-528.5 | 1.25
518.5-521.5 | 1.11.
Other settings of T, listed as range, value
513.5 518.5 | 1.419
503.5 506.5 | 2.051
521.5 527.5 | 1.506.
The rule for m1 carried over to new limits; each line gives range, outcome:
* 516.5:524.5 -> 1.264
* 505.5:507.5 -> 1.97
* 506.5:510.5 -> 1.93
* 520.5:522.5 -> 0.9807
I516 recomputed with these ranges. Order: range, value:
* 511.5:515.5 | 1.327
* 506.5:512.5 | 1.594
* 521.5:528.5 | 0.7561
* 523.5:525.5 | 0.8012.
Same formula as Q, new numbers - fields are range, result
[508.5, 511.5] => 1.77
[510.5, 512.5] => 1.65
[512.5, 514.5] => 1.47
